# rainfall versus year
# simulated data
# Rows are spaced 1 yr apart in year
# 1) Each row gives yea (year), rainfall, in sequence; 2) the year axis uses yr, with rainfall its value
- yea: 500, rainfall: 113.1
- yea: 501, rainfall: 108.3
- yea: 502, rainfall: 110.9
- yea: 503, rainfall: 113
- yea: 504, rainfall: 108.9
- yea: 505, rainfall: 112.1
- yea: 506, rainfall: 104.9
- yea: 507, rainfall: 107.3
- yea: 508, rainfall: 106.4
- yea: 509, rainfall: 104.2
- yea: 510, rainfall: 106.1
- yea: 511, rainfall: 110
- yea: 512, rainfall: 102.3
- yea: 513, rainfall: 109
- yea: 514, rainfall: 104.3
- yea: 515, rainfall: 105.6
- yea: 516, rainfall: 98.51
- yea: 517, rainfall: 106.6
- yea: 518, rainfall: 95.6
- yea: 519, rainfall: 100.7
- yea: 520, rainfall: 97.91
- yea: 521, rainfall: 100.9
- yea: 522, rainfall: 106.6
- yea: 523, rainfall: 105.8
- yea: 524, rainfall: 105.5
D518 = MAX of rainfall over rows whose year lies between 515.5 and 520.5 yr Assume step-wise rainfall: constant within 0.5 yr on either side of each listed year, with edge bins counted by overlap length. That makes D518 106.6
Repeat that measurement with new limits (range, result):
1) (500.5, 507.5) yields 113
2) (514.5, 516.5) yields 105.6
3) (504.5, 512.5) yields 112.1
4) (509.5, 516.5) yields 110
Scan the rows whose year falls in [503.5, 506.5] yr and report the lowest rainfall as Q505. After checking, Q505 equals 104.9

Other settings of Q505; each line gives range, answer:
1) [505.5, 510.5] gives 104.2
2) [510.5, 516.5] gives 98.51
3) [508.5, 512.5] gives 102.3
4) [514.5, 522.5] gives 95.6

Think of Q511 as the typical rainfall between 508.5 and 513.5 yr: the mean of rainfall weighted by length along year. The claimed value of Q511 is 106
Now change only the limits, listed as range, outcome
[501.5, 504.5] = 111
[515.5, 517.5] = 103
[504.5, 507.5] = 108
